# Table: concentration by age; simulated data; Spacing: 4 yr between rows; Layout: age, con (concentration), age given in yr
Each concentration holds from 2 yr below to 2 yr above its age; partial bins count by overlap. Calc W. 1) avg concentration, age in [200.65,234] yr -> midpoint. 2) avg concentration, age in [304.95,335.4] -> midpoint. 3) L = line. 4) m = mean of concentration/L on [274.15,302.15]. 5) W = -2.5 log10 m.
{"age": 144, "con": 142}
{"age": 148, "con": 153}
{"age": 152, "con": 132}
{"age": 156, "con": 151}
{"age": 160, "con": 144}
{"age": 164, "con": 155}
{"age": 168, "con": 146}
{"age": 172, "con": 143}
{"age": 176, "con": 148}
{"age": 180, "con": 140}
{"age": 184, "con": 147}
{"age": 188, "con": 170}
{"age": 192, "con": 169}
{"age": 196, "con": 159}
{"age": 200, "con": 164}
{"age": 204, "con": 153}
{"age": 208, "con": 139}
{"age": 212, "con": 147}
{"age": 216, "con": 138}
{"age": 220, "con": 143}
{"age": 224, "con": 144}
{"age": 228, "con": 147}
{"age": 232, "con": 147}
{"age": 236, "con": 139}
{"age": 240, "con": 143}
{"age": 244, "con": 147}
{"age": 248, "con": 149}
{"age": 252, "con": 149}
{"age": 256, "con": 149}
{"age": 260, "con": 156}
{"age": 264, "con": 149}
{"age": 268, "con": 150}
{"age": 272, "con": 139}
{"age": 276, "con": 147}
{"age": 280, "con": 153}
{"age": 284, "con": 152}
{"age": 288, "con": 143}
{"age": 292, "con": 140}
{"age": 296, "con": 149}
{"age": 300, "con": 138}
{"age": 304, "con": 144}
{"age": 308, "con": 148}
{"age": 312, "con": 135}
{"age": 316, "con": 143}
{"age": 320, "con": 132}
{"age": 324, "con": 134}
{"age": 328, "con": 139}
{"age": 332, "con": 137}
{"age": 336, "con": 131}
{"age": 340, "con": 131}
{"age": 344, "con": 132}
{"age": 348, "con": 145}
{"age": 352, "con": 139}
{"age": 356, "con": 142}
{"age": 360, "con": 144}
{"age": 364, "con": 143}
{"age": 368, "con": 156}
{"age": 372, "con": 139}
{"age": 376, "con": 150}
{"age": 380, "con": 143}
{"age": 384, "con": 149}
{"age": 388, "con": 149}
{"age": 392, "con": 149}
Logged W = -0.04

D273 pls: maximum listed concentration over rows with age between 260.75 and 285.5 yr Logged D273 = 153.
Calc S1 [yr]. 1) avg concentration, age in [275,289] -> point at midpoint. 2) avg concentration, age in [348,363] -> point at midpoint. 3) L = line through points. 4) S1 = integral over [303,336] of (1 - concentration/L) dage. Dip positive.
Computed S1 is 1.7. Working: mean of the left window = 149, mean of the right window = 142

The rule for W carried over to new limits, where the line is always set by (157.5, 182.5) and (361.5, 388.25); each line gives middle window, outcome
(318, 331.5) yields 0.088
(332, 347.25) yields 0.105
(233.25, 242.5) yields 0.034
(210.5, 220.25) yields 0.029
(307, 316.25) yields 0.041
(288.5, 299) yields 0.021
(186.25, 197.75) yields -0.138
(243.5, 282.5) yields -0.018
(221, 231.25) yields 0.006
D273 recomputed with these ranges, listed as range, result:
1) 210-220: 147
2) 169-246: 170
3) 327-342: 139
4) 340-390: 156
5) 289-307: 149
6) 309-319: 143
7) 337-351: 145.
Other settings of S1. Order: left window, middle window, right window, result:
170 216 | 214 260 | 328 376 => 1.0 yr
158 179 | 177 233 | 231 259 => -1.5 yr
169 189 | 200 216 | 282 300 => 0.0 yr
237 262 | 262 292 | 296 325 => -0.5 yr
